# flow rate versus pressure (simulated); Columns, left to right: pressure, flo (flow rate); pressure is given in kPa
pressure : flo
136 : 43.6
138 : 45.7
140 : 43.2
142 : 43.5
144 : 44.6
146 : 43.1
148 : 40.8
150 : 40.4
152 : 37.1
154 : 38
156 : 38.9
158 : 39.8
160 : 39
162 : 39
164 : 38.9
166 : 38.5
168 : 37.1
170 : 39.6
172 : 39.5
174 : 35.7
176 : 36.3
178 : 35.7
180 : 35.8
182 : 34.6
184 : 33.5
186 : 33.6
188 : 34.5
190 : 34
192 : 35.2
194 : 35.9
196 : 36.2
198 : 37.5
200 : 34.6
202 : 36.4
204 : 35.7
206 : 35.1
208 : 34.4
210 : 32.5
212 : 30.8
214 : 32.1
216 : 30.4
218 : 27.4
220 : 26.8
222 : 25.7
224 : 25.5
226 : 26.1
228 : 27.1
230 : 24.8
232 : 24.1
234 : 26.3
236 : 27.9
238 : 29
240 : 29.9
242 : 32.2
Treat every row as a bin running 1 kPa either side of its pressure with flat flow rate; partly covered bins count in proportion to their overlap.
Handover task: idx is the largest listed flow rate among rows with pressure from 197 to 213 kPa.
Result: 37.5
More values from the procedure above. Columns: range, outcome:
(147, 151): 40.8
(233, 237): 27.9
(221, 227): 26.1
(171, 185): 39.5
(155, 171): 39.8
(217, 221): 27.4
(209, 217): 32.5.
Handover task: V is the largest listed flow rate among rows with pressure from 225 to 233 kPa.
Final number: 27.1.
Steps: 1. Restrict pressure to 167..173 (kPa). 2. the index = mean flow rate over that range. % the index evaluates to 38.7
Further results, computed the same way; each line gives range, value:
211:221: 29.5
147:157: 39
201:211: 34.8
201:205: 36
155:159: 39.3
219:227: 26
